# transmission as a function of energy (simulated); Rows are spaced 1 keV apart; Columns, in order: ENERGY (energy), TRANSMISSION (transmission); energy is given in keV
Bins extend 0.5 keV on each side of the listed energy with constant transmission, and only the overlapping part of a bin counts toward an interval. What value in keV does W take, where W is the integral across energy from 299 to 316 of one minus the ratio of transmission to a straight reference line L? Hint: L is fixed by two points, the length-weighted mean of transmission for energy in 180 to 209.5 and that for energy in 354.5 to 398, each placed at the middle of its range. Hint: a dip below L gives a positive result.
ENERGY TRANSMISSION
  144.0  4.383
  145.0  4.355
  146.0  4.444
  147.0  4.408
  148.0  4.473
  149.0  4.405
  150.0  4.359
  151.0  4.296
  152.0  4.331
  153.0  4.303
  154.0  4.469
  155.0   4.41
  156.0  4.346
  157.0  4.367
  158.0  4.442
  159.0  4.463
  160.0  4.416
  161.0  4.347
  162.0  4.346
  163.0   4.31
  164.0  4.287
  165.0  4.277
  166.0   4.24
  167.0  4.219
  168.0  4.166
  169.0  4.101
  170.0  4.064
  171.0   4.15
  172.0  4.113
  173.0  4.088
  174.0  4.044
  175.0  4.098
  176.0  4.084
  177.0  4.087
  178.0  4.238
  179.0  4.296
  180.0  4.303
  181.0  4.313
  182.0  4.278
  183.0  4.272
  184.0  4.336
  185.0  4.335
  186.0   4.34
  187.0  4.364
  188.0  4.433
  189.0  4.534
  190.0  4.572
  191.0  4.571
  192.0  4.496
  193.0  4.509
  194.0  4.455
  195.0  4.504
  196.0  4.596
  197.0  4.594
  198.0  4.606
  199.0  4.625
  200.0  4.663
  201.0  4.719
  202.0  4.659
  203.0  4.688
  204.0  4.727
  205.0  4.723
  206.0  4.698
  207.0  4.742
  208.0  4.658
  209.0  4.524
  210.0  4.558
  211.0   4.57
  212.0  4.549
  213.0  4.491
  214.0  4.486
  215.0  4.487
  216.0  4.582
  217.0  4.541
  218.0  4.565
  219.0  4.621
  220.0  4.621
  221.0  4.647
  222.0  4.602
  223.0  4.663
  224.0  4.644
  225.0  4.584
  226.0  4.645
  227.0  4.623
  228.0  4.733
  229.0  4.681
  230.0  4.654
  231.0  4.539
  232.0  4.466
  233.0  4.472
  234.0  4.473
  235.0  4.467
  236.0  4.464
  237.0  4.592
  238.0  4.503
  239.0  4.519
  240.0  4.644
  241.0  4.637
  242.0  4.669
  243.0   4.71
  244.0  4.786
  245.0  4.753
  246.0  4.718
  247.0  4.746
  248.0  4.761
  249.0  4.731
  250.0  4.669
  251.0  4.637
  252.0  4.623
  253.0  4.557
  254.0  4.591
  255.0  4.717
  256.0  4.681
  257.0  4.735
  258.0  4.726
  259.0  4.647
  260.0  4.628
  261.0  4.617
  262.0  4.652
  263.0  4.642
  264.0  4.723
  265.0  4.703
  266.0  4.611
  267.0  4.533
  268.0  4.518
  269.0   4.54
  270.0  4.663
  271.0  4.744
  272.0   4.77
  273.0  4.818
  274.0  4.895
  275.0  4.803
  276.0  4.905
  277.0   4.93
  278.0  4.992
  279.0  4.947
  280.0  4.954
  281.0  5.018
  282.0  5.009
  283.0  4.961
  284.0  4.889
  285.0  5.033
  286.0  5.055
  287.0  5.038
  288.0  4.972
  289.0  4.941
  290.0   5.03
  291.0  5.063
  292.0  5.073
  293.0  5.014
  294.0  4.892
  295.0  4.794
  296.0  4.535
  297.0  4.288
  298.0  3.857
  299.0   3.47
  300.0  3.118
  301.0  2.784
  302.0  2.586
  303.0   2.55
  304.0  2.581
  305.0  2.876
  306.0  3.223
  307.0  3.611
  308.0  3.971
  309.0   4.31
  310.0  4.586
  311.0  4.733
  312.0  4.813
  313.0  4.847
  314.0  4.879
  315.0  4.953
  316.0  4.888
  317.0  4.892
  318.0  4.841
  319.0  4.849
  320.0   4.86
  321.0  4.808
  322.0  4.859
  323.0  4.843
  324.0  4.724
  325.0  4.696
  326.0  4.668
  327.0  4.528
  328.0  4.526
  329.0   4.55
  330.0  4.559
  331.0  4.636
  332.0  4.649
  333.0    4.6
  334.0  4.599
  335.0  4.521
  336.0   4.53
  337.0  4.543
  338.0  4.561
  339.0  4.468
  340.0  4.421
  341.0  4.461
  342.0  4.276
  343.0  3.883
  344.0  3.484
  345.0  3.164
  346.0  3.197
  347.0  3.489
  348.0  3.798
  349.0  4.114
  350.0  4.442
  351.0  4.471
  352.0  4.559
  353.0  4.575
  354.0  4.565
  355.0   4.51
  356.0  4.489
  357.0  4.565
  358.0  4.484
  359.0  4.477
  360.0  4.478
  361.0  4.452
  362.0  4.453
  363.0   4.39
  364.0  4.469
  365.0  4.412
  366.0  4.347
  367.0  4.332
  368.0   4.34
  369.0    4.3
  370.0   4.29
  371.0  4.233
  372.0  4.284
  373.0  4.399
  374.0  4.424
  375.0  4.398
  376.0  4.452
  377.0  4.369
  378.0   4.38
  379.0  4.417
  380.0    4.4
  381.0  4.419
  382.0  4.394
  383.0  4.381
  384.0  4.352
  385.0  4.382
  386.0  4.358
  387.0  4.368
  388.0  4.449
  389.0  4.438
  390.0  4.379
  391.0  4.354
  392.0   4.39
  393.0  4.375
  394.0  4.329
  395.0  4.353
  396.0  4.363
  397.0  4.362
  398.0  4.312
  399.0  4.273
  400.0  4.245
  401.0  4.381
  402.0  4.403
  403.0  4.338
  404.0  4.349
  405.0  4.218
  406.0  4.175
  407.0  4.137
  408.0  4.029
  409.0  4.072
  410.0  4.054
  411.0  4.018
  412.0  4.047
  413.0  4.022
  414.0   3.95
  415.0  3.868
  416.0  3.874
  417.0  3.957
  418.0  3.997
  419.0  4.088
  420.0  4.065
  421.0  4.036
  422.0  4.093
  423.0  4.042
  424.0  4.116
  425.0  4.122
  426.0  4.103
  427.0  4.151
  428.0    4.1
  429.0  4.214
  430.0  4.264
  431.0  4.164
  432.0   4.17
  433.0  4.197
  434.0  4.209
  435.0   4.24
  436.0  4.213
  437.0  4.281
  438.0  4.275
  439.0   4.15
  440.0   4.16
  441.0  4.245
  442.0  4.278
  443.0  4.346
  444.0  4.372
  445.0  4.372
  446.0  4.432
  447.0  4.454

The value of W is 2.5 keV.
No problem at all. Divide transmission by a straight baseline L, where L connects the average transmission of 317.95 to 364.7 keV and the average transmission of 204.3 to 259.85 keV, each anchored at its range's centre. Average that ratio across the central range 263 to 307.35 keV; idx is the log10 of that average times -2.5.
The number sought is 0.020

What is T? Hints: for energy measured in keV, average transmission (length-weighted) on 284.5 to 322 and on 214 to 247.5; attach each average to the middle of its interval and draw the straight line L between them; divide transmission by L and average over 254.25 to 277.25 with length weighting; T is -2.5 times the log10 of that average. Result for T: -0.05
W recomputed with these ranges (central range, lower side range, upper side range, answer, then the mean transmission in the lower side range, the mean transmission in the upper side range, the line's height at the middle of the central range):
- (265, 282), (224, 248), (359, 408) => -0.91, 4.62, 4.36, 4.55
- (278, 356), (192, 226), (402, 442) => -0.76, 4.6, 4.13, 4.36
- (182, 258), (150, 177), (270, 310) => -4.73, 4.26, 4.4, 4.32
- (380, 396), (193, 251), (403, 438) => -0.71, 4.61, 4.11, 4.19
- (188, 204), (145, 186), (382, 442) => -1.16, 4.28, 4.21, 4.27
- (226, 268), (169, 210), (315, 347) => -1.77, 4.43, 4.48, 4.45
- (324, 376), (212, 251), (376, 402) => 0.84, 4.61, 4.37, 4.43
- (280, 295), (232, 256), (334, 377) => -1.64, 4.63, 4.3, 4.5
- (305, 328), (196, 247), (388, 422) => -0.92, 4.61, 4.19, 4.39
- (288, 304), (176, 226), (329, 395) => 1.12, 4.52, 4.35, 4.42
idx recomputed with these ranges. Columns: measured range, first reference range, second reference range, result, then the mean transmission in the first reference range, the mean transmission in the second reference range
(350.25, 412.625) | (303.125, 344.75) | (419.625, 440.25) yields -0.02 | 4.42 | 4.16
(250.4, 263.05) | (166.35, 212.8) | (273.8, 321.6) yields -0.05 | 4.42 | 4.48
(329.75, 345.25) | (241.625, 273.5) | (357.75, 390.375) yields 0.03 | 4.68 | 4.39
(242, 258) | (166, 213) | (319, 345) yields -0.06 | 4.42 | 4.51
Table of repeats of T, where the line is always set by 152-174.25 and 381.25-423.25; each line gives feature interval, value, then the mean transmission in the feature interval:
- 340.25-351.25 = 0.092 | 3.89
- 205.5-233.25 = -0.082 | 4.6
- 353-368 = -0.058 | 4.46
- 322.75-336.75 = -0.092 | 4.61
